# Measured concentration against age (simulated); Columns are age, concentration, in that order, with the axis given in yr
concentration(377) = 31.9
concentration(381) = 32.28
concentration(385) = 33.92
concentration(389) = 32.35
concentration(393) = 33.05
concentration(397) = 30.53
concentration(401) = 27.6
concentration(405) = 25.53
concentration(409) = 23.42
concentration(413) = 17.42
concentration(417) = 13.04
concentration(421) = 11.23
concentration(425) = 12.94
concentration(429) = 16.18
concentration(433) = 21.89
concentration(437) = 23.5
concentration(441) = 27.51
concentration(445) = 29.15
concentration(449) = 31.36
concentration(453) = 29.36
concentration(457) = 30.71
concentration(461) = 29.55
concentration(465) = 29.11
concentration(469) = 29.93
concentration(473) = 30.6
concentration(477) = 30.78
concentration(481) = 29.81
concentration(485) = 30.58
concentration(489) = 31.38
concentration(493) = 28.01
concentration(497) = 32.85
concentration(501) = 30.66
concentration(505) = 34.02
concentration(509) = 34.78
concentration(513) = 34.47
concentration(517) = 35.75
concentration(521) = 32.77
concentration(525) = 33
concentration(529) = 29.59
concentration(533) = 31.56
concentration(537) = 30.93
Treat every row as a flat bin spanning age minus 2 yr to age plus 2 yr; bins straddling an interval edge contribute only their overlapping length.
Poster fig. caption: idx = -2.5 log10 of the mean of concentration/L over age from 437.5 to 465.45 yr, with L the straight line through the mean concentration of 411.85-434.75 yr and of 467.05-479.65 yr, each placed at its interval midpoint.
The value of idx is -0.23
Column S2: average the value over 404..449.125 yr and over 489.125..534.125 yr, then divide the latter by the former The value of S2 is 1.6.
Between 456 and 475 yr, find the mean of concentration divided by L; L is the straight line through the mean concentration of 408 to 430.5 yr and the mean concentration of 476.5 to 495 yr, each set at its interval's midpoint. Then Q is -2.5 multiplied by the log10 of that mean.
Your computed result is -0.17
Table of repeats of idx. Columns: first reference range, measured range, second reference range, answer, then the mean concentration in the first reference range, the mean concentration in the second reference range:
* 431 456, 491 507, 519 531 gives -0.036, 27.3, 31.8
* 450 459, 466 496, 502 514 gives 0.066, 30.2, 34.1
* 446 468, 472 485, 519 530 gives 0.007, 30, 32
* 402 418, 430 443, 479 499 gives 0.018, 20.8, 30.5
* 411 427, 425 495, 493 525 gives -0.238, 13.7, 33.2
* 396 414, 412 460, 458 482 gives 0.235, 25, 30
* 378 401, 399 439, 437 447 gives 0.460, 32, 27.4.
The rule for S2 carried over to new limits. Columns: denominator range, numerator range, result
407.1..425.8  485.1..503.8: 1.96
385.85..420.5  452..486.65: 1.20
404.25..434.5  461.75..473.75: 1.72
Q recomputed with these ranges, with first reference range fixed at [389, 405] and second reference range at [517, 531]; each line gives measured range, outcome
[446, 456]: 0.03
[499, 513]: -0.04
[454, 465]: 0.05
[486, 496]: 0.06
